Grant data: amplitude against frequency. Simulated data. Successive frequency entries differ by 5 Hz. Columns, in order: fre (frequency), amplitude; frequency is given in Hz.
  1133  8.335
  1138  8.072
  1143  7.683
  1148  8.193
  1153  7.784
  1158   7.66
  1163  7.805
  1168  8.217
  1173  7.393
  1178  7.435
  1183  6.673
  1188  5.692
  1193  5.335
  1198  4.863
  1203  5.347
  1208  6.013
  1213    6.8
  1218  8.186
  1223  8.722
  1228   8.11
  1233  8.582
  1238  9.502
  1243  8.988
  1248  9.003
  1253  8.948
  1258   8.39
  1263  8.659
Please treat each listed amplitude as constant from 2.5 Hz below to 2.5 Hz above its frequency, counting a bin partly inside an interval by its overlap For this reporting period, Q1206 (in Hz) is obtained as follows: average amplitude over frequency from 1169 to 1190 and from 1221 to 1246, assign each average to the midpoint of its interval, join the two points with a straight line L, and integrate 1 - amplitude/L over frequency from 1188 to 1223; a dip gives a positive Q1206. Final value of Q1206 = 7.2 Hz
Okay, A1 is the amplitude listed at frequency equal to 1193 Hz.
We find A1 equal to 5.335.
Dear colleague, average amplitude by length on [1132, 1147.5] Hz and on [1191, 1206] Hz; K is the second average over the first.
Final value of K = 0.65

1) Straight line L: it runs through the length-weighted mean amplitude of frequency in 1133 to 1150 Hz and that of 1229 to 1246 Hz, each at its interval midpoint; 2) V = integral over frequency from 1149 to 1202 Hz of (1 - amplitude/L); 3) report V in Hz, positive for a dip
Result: 9.22 Hz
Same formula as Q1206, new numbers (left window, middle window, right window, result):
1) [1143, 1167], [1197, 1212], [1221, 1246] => 5.1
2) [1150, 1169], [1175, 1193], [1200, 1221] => 2.0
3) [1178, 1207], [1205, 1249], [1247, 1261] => -4.0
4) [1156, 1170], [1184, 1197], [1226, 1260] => 4.2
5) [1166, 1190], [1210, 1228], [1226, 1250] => 0.9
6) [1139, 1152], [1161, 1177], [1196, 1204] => -2.6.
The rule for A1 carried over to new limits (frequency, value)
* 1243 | 8.988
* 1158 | 7.66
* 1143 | 7.683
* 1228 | 8.11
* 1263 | 8.659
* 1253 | 8.948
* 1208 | 6.013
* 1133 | 8.335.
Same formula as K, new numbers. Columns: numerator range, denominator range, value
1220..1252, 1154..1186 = 1.17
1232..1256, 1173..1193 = 1.38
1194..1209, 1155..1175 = 0.69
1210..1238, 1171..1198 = 1.29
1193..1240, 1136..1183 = 0.93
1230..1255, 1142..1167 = 1.14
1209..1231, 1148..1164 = 1.00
